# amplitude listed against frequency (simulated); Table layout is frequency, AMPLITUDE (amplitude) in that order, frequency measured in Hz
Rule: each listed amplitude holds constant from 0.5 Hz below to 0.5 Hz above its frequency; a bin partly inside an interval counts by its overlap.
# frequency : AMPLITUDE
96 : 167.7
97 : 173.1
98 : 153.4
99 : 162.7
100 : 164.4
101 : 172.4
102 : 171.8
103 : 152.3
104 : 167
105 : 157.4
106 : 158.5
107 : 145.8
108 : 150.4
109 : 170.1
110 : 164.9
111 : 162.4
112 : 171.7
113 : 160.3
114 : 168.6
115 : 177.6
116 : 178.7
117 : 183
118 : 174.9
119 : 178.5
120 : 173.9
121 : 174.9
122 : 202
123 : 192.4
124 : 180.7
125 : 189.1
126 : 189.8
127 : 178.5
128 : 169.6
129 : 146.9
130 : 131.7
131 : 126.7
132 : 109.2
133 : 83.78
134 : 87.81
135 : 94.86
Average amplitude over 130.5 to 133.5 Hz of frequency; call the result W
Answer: 107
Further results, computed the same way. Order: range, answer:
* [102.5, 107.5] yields 156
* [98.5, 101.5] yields 166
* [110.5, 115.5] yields 168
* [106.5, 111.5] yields 159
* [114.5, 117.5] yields 180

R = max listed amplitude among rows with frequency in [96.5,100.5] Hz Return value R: 173.1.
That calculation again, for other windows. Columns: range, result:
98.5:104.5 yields 172.4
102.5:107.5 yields 167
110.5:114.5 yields 171.7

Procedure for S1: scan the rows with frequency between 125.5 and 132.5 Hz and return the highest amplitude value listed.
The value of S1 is 189.8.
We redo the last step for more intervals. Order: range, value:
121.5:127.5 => 202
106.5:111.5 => 170.1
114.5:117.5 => 183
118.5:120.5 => 178.5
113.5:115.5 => 177.6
